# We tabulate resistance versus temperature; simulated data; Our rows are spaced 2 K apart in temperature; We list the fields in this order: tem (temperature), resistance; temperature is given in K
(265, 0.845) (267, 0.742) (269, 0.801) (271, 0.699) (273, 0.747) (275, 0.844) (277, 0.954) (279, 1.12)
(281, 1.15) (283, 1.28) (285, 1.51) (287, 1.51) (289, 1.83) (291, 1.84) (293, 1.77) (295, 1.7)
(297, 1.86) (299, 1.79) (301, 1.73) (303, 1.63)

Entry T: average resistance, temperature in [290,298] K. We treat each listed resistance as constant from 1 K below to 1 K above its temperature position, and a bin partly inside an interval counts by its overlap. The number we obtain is 1.79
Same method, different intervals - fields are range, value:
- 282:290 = 1.53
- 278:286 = 1.26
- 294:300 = 1.78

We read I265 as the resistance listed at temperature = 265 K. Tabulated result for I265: 0.845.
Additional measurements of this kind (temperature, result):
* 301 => 1.73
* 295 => 1.7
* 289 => 1.83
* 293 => 1.77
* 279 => 1.12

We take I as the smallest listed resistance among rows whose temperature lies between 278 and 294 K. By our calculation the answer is 1.12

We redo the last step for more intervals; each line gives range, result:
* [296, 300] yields 1.79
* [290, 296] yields 1.7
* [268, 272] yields 0.699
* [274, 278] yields 0.844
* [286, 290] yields 1.51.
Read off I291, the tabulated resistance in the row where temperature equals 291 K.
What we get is 1.84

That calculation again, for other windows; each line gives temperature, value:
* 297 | 1.86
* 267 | 0.742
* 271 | 0.699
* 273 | 0.747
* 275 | 0.844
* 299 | 1.79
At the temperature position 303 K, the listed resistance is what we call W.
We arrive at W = 1.63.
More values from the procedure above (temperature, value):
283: 1.28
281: 1.15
